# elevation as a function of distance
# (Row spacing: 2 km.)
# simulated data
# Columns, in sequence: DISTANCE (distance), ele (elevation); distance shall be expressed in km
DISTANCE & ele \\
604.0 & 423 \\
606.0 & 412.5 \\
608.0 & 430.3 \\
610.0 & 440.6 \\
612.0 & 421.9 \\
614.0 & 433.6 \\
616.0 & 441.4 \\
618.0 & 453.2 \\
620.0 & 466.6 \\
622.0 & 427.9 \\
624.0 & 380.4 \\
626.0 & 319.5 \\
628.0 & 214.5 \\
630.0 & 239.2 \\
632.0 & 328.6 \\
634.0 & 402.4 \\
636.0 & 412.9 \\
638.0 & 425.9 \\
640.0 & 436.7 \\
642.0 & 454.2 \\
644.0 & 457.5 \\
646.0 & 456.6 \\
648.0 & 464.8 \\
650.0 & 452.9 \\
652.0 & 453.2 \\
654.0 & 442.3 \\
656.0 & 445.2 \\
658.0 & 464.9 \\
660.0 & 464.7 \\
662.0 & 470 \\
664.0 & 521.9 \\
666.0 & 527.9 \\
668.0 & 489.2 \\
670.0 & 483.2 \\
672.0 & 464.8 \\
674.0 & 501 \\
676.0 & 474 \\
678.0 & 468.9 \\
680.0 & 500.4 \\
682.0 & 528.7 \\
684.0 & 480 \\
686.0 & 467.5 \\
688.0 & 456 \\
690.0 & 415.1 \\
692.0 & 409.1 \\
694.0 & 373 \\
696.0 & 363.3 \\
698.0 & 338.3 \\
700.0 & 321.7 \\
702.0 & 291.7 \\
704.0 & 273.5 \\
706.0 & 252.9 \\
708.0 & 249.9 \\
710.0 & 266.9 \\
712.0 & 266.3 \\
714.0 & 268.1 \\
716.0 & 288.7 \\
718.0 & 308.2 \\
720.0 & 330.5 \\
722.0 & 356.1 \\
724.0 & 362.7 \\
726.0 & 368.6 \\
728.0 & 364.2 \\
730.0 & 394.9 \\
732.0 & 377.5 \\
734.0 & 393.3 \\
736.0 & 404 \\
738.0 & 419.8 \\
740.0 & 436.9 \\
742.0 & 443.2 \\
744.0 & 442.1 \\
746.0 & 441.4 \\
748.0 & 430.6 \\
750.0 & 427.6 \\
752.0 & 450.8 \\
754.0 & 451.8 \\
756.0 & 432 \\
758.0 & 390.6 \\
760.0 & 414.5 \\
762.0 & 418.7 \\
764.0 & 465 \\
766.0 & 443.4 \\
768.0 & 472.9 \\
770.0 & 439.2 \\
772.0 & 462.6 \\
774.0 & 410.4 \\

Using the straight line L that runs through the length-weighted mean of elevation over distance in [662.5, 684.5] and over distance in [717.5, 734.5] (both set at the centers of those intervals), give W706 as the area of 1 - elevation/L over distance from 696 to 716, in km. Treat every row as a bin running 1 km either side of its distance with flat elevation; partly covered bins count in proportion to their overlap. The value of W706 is 6.18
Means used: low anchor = 494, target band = 286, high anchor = 362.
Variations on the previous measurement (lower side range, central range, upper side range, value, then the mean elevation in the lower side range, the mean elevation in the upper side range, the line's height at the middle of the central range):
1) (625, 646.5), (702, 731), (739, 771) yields 7.5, 375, 438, 417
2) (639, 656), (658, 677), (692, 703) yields -3.7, 452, 344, 409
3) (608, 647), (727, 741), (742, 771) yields 1.1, 401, 437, 431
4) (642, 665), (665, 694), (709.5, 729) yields -4.7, 463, 319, 406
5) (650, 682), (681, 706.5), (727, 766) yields 4.2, 479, 422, 459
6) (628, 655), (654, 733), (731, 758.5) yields 3.8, 410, 425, 418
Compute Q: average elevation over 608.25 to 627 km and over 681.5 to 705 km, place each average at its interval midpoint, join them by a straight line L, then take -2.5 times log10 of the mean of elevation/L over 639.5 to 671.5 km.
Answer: -0.16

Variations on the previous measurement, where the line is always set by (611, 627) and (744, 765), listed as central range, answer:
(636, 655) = -0.07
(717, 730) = 0.22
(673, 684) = -0.16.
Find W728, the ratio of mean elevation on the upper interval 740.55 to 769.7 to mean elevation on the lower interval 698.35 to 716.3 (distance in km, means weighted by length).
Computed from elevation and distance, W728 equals 1.58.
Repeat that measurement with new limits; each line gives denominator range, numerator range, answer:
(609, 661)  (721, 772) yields 1.01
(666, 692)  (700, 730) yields 0.64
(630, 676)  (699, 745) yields 0.76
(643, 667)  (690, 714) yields 0.67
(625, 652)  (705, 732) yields 0.81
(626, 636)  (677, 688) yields 1.57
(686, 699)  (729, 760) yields 1.06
